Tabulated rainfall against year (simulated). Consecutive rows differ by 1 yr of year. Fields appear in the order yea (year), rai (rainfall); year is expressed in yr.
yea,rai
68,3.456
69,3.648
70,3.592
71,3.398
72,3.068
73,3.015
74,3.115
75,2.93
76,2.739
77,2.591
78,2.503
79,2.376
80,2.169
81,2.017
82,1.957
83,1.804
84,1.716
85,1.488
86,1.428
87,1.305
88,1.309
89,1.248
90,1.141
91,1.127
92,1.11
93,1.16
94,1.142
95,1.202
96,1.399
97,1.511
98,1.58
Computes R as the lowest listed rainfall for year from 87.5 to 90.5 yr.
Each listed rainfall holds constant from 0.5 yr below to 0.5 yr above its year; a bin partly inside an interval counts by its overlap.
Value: 1.141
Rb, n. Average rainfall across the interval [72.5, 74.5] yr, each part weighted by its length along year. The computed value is 3.07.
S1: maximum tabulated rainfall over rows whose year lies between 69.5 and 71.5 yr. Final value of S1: 3.592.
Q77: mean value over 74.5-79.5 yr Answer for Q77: 2.63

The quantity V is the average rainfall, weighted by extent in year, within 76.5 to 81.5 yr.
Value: 2.33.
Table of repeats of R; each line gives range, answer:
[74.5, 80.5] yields 2.169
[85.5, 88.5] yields 1.305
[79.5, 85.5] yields 1.488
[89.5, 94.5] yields 1.11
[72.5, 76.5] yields 2.739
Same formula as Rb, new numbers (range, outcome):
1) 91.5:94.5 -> 1.14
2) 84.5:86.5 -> 1.46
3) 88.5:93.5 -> 1.16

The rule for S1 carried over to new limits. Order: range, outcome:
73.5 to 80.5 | 3.115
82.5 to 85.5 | 1.804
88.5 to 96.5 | 1.399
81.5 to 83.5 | 1.957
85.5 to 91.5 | 1.428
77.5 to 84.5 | 2.503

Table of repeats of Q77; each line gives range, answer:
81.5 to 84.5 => 1.83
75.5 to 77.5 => 2.67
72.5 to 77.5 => 2.88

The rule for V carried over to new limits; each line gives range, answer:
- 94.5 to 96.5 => 1.3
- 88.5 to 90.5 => 1.19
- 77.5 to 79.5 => 2.44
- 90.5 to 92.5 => 1.12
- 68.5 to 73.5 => 3.34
